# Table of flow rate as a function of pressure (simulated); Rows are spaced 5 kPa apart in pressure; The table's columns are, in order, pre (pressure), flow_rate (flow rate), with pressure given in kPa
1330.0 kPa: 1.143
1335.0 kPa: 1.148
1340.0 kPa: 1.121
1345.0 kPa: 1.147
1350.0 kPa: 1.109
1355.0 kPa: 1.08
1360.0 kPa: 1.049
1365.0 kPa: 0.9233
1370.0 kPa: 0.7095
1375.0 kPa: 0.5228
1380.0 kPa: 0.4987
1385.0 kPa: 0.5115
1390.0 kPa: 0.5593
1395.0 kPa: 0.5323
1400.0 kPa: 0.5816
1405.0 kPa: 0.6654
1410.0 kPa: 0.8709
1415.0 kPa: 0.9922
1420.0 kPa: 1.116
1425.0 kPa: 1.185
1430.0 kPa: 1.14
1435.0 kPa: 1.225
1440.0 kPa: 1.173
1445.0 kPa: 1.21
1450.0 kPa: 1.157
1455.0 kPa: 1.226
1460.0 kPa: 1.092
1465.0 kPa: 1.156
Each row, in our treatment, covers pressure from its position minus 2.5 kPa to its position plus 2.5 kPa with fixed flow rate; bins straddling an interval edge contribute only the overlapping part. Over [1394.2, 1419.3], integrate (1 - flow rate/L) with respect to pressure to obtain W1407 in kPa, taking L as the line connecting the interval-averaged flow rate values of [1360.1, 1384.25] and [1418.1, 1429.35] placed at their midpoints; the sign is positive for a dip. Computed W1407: 6.0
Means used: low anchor 0.691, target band 0.77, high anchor 1.15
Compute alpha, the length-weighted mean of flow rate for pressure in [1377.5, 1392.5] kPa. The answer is 0.523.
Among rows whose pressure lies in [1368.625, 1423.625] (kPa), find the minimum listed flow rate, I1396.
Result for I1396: 0.4987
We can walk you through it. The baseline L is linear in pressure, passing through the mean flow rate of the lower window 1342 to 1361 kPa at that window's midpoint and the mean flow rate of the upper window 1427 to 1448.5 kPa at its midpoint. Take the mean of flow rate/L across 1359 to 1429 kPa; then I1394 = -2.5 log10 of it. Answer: 0.43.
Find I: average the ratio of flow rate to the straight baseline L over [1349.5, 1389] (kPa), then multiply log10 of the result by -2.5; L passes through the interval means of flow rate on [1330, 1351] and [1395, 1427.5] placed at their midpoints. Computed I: 0.32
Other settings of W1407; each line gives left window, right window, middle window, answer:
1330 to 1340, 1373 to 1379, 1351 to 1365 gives -4.6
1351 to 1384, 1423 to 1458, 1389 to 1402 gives 5.4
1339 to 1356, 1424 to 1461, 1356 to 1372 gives 3.0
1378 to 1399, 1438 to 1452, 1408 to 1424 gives -3.1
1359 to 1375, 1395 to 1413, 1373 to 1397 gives 7.3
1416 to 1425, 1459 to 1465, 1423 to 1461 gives -2.1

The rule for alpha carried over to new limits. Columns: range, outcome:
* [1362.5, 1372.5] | 0.816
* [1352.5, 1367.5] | 1.02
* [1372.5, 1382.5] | 0.511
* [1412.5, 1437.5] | 1.13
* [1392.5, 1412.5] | 0.663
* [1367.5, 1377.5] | 0.616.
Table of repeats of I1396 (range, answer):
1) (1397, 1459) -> 0.5816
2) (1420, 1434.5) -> 1.116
